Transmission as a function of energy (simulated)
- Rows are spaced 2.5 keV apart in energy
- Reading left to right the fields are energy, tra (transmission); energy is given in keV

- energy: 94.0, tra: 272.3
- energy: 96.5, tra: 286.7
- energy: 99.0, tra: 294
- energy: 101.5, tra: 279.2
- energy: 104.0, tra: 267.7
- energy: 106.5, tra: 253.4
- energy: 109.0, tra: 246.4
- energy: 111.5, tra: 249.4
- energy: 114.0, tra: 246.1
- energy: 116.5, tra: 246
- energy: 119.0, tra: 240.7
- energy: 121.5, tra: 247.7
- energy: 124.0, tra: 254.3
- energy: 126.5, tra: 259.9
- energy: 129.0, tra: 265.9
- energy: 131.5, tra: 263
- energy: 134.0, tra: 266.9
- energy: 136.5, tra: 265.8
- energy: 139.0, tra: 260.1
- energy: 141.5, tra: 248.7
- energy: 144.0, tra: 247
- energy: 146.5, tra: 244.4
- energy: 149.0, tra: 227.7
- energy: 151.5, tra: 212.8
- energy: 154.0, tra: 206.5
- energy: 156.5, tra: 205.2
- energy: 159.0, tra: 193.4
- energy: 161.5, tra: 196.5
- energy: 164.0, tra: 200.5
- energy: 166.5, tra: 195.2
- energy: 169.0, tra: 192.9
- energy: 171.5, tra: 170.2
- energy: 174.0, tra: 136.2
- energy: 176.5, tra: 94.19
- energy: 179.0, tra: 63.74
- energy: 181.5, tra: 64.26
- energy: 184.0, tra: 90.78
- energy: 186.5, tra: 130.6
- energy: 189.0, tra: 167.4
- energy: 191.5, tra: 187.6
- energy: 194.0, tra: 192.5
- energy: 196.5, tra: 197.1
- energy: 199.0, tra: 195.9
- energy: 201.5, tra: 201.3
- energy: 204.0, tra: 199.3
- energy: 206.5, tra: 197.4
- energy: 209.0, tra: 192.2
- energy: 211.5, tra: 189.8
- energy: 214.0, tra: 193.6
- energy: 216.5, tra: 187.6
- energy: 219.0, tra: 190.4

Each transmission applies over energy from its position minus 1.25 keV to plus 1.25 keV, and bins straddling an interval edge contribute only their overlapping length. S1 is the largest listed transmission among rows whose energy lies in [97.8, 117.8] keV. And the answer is 294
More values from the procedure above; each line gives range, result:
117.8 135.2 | 266.9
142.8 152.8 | 247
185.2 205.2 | 201.3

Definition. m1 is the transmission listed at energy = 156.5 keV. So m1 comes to 205.2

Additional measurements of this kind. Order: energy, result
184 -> 90.78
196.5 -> 197.1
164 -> 200.5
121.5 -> 247.7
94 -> 272.3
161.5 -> 196.5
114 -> 246.1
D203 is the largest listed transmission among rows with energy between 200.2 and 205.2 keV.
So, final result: 201.3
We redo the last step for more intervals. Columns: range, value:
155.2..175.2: 205.2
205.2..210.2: 197.4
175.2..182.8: 94.19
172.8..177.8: 136.2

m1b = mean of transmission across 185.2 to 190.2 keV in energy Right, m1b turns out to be 148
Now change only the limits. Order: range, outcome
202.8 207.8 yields 198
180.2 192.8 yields 128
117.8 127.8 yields 251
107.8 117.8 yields 247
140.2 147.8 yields 247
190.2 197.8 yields 192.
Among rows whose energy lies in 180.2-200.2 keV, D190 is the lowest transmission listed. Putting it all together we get 64.26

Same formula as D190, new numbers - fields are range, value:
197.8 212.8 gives 189.8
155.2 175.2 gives 136.2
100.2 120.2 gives 240.7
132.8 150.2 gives 227.7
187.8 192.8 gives 167.4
